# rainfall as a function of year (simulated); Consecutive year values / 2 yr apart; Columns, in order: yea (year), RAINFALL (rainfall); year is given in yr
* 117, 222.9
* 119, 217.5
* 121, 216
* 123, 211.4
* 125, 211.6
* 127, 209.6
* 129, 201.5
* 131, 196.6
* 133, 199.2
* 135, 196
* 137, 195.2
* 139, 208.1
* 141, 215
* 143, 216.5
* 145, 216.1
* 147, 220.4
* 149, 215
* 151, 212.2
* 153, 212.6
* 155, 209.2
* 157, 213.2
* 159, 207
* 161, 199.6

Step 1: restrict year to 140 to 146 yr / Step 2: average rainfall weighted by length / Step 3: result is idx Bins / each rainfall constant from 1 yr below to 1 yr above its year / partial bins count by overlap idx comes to 216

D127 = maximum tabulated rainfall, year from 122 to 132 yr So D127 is 211.6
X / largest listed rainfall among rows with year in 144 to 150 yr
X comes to 220.4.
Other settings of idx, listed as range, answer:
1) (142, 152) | 216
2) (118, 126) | 214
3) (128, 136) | 198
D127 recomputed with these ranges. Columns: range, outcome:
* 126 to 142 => 215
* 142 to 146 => 216.5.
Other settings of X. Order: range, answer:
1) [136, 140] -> 208.1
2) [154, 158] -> 213.2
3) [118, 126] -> 217.5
